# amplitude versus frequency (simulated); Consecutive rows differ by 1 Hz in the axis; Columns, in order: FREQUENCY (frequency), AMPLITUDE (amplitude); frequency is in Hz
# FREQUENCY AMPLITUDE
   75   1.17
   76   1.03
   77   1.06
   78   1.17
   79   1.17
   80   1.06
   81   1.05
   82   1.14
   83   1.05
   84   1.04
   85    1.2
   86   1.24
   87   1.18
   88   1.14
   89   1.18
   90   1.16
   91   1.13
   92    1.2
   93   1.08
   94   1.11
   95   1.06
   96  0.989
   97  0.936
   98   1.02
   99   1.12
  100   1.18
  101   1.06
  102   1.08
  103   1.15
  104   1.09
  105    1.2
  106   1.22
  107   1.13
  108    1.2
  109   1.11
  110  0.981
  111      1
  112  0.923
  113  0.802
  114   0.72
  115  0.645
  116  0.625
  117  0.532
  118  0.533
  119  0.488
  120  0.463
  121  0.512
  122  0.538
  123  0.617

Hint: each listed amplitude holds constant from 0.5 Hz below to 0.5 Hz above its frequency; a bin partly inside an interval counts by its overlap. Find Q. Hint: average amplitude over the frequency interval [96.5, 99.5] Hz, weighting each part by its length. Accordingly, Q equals 1.03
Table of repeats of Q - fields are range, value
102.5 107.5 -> 1.16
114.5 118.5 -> 0.584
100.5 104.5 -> 1.1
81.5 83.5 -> 1.09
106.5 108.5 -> 1.17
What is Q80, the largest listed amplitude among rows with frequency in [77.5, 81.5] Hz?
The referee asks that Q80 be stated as 1.17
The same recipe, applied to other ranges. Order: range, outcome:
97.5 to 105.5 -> 1.2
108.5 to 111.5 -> 1.11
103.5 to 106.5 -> 1.22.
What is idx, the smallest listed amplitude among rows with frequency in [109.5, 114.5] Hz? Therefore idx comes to 0.72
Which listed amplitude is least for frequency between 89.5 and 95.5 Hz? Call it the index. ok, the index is 1.06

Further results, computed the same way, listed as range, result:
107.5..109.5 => 1.11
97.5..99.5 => 1.02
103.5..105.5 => 1.09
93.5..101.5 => 0.936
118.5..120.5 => 0.463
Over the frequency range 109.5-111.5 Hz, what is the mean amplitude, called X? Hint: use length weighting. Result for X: 0.99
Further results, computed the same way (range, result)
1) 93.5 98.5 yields 1.02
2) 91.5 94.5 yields 1.13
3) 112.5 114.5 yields 0.761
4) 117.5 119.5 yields 0.51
